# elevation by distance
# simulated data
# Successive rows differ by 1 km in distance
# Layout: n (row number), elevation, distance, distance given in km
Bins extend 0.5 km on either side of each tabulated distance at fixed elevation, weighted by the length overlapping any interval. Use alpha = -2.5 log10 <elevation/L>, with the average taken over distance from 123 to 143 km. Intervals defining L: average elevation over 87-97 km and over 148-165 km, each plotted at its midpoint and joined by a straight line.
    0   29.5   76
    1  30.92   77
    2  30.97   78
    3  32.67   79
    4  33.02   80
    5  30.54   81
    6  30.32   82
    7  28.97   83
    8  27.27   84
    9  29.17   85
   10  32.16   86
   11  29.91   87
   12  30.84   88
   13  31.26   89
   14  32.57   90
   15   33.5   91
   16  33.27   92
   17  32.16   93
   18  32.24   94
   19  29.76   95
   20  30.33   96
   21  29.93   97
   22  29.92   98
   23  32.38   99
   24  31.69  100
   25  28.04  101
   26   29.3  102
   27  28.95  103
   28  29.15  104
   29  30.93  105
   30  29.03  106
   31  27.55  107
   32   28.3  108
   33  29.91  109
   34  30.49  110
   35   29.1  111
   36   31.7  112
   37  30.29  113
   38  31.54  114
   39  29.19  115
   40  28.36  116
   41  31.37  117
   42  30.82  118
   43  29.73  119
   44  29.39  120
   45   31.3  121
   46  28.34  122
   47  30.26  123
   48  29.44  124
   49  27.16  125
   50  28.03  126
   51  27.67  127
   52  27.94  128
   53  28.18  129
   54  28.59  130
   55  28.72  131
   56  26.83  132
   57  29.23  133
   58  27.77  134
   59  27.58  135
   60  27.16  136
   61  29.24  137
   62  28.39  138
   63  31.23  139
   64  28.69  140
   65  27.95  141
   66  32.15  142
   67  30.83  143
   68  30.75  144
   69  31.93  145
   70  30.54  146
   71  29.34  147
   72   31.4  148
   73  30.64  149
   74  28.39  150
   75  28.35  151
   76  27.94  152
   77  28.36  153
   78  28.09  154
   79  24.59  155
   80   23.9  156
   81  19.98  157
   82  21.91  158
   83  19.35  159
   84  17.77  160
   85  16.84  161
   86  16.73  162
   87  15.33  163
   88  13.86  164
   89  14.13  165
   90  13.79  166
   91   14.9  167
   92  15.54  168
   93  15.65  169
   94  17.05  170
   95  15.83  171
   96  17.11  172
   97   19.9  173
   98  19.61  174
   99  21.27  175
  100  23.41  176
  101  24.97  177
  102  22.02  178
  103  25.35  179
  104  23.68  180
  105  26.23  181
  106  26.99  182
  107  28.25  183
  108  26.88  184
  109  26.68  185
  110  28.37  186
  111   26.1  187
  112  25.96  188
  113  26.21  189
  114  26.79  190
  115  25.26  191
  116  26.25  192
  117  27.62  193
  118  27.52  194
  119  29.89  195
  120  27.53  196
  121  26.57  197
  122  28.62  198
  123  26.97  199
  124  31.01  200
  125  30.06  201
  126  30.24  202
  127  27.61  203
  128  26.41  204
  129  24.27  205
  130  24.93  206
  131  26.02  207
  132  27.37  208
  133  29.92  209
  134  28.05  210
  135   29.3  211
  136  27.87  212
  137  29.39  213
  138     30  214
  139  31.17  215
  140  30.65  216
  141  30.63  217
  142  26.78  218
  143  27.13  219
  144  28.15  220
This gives -0.11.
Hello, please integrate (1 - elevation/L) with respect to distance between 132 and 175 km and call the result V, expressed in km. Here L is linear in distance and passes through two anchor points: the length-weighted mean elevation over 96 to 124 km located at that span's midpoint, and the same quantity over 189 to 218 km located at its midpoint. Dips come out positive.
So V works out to 7.82 km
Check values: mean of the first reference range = 29.9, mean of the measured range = 23.8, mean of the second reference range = 28.1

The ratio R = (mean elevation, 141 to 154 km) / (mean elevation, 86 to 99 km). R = 1.0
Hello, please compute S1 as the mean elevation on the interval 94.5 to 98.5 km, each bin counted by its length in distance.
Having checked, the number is 30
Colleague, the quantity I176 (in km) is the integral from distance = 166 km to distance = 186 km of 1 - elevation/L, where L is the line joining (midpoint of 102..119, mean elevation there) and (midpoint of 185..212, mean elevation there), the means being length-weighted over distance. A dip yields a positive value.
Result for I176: 4.6 km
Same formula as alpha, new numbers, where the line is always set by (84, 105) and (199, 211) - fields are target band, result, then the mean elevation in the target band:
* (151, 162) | 0.264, 22.8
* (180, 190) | 0.066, 26.7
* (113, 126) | 0.014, 29.7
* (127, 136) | 0.065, 28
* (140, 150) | -0.036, 30.4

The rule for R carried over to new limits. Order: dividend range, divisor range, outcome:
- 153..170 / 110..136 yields 0.64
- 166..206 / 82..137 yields 0.82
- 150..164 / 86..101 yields 0.71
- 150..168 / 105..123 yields 0.68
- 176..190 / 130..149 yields 0.88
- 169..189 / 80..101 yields 0.76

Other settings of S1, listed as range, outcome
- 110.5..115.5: 30.4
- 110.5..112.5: 30.4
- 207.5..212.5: 28.5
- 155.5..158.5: 21.9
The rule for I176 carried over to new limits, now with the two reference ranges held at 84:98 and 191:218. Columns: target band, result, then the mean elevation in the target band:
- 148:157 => 0.68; 27.3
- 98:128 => 0.93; 29.6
